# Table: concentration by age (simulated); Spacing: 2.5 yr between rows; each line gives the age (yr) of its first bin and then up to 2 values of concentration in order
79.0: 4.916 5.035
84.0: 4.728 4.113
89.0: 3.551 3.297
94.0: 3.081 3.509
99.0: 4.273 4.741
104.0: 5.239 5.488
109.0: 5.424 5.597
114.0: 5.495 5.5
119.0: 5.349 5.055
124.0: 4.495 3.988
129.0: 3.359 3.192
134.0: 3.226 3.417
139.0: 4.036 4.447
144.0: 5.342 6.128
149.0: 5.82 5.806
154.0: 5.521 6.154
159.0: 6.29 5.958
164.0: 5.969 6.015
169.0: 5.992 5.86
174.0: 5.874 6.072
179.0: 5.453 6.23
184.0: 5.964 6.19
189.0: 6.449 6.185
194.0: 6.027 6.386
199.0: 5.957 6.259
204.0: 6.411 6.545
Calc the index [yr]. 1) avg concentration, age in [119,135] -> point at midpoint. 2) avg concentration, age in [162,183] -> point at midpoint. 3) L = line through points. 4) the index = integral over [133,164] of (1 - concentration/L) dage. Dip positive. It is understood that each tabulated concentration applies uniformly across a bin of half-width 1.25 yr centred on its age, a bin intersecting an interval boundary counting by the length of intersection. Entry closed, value -1.67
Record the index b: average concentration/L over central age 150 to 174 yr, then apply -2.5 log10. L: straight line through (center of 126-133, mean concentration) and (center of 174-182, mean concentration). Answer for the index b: -0.18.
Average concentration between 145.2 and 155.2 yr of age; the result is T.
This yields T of 5.82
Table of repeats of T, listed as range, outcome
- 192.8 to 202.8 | 6.16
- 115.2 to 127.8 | 4.87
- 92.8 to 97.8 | 3.31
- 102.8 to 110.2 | 5.38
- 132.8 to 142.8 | 3.79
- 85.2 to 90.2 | 3.84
